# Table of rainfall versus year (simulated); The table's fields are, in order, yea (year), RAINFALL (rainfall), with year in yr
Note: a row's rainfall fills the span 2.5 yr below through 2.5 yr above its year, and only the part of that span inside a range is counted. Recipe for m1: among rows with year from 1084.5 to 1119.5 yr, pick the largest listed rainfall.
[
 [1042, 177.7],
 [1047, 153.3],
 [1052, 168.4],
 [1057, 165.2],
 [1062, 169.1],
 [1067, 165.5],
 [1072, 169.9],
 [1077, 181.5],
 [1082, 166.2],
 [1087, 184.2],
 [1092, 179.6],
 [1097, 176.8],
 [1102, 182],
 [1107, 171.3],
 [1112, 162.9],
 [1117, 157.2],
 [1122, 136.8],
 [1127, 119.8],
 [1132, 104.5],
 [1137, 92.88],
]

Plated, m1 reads 184.2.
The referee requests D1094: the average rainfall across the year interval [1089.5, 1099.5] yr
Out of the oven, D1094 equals 178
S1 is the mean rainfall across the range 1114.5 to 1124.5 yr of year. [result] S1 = 147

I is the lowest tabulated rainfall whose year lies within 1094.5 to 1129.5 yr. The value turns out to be 119.8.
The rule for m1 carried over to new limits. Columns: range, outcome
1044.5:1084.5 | 181.5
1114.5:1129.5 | 157.2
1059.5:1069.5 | 169.1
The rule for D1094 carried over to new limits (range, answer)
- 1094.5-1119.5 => 170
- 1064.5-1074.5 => 168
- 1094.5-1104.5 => 179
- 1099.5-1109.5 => 177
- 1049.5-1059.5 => 167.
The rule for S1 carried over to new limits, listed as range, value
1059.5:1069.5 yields 167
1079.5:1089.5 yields 175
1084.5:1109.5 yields 179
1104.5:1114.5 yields 167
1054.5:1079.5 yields 170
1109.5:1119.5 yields 160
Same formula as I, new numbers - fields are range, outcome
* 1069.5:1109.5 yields 166.2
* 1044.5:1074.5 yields 153.3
